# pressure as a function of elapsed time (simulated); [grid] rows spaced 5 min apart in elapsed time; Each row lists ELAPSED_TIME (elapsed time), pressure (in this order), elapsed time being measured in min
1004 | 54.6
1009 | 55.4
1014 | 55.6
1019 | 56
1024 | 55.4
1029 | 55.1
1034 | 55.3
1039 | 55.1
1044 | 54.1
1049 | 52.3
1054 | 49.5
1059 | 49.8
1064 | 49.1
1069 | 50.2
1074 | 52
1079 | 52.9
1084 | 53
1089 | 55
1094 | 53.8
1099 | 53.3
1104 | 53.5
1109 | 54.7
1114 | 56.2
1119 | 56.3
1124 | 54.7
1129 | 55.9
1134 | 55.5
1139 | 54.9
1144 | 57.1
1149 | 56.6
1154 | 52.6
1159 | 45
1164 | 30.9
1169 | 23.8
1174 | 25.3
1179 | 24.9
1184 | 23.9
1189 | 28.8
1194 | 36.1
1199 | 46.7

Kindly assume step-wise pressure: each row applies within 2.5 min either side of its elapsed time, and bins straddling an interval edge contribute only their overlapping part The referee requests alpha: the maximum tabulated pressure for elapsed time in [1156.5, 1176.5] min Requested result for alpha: 45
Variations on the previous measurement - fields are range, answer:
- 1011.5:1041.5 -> 56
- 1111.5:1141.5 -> 56.3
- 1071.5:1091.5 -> 55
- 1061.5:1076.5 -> 52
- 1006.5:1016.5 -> 55.6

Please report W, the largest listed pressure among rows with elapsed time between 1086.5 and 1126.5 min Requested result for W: 56.3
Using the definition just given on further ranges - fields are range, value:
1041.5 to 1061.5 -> 54.1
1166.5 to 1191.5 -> 28.8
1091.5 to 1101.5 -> 53.8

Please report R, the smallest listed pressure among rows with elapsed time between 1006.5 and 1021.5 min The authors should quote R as 55.4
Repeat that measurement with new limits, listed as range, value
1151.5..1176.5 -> 23.8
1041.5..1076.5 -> 49.1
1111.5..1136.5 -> 54.7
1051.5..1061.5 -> 49.5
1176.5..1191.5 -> 23.9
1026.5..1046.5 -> 54.1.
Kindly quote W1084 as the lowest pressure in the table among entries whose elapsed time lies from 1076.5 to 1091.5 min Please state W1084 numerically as 52.9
